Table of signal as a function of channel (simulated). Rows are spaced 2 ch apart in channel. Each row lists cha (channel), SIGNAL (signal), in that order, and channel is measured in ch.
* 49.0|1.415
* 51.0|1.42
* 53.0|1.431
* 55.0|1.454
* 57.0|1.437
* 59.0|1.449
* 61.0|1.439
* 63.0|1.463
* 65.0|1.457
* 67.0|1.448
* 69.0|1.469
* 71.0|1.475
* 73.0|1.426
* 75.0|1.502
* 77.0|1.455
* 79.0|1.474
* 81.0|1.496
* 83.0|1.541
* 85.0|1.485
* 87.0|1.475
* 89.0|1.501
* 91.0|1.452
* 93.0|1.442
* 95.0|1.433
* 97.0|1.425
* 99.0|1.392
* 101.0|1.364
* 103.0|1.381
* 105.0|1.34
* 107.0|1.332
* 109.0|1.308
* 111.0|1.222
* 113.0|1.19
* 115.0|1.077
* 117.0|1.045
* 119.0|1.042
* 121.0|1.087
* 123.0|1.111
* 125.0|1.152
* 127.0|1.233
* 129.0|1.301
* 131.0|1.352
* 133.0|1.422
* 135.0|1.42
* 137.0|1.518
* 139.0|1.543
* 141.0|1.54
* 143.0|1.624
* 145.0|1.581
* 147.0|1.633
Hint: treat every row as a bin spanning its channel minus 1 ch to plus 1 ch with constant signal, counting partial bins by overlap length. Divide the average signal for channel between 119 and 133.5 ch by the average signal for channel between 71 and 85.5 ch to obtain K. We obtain 0.8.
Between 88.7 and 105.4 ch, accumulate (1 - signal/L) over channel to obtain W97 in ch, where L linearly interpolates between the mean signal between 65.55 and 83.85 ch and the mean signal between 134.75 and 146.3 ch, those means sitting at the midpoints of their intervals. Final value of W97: 1.0 ch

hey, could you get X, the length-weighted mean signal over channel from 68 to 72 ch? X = 1.47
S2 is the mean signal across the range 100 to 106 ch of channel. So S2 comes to 1.36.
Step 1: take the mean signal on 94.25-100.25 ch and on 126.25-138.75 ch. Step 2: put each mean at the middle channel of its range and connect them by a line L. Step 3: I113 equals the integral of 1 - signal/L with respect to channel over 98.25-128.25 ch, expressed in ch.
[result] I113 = 3.9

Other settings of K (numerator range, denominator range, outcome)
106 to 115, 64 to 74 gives 0.85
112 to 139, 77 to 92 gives 0.83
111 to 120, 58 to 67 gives 0.76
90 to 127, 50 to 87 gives 0.87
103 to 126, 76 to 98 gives 0.80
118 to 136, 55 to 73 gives 0.85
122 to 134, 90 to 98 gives 0.88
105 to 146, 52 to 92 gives 0.89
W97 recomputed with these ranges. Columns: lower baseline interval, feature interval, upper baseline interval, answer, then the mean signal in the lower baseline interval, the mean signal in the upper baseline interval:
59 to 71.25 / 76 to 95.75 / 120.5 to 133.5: -1.3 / 1.46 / 1.24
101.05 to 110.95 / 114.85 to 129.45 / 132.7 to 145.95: 3.1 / 1.33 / 1.53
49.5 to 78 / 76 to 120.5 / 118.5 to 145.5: 1.5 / 1.45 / 1.35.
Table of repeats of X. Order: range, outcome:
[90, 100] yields 1.43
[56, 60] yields 1.44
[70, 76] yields 1.47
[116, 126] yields 1.09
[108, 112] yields 1.27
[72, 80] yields 1.46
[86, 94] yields 1.47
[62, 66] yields 1.46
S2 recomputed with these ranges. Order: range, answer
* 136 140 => 1.53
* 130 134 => 1.39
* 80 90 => 1.5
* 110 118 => 1.13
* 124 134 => 1.29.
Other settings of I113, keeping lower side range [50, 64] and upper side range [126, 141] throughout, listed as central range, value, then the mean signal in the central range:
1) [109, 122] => 2.67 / 1.13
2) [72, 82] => -0.26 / 1.47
